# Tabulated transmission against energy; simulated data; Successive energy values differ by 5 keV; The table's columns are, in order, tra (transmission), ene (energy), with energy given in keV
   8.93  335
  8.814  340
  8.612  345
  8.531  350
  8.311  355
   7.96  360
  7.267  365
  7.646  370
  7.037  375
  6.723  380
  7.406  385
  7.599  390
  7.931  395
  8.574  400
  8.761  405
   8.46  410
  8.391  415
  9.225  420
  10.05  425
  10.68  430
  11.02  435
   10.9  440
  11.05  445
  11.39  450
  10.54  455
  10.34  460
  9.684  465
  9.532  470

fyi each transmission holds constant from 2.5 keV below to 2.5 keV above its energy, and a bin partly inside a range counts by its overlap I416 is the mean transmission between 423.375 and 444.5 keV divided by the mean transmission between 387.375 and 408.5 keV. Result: 1.3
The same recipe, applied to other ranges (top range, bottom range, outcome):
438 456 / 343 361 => 1.31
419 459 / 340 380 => 1.35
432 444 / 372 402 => 1.46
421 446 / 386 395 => 1.39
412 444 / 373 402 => 1.34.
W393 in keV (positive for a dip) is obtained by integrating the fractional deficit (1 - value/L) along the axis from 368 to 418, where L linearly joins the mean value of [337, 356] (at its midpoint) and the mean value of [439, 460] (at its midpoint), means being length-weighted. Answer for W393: 9.2 keV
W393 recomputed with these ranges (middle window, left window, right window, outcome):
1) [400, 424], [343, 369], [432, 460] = 2.62 keV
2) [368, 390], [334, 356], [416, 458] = 4.95 keV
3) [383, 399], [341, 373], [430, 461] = 2.48 keV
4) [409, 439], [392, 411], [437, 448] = 0.28 keV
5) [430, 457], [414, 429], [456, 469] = -3.34 keV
